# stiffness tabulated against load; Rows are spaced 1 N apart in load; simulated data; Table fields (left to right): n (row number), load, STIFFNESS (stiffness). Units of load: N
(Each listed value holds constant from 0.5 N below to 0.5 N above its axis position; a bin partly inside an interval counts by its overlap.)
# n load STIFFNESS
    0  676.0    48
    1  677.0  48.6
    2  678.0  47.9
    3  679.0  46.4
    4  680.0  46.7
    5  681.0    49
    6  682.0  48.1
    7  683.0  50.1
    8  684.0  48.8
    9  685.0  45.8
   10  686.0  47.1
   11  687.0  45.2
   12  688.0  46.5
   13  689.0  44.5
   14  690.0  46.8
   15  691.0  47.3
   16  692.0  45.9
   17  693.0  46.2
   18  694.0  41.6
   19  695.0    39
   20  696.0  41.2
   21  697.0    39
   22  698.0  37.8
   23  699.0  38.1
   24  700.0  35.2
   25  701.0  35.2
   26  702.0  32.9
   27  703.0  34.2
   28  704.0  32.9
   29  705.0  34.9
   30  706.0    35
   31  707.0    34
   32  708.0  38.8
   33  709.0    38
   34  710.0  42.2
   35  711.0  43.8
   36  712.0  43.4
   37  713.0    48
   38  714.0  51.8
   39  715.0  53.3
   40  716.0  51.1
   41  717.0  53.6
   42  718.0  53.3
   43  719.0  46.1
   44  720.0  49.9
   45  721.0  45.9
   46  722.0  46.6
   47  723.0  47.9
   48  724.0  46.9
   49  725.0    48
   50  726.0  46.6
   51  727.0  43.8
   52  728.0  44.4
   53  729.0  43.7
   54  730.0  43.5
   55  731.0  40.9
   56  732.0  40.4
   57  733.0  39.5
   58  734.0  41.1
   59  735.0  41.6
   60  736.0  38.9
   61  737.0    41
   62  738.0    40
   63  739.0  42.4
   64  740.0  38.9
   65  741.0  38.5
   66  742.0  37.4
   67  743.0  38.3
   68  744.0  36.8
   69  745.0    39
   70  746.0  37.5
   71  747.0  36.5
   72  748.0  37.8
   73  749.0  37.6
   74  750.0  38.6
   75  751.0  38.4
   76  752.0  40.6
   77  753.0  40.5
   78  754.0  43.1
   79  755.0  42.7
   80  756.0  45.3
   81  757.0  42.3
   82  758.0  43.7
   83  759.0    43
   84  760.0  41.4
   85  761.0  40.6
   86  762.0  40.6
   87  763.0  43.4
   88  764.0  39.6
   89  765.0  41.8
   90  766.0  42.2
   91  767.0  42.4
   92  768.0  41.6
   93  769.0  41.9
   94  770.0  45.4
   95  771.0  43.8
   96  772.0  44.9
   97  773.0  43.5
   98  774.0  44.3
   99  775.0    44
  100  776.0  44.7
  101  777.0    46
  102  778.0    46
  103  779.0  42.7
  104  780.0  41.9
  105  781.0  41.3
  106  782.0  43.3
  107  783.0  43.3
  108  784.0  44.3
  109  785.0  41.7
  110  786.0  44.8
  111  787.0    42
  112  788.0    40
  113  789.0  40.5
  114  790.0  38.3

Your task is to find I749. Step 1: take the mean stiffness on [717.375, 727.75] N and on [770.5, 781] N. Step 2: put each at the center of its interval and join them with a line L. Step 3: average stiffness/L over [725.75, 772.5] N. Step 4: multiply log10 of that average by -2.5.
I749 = 0.12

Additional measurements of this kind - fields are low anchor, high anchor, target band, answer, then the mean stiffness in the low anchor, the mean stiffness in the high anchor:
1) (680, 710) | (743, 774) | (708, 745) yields -0.07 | 41.5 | 41.2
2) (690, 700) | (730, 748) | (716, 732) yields -0.16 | 41.7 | 39.4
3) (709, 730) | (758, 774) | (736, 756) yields 0.13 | 47.2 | 42.5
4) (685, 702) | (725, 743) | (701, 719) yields -0.01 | 42.1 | 41.4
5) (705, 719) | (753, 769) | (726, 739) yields 0.05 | 44.8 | 42.2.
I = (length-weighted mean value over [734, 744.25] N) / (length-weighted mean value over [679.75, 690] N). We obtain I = 0.8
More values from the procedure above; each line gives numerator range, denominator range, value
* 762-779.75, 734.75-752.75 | 1.11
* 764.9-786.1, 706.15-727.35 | 0.94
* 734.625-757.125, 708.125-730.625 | 0.85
